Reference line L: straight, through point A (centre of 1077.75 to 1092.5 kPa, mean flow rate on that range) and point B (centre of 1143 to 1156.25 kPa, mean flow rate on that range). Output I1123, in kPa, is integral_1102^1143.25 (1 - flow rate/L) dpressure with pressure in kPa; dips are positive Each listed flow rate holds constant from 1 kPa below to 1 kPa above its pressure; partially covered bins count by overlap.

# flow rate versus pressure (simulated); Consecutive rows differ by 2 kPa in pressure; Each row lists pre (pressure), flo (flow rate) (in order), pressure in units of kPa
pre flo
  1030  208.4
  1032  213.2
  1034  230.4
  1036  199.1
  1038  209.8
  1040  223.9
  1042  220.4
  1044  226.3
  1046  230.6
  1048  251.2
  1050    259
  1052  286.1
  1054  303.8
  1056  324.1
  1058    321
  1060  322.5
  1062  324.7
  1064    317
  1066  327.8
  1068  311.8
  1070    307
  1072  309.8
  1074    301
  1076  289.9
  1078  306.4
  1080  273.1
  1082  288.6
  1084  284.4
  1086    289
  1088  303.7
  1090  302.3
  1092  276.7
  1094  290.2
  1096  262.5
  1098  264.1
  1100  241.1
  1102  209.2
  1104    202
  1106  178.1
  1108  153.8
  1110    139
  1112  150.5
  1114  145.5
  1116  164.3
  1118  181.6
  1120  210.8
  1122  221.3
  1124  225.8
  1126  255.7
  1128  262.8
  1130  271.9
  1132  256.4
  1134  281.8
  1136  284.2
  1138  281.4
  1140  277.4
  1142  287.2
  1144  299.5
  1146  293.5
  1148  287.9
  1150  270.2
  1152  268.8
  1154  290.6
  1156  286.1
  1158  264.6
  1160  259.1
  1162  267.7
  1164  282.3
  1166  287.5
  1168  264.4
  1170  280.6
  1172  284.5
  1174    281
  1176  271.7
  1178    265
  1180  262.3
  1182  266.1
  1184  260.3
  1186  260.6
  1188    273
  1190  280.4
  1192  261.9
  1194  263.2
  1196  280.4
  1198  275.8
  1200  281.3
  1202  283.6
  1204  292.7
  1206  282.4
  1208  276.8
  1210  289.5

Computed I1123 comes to 9.4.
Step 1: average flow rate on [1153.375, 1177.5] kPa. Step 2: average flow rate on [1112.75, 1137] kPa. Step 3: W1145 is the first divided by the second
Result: 1.20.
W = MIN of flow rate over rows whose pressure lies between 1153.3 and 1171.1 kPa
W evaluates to 259.1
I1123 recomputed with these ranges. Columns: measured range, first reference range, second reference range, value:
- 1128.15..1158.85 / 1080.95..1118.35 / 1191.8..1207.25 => -3.6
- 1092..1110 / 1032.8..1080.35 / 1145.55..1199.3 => 3.5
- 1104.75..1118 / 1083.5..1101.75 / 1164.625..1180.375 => 5.7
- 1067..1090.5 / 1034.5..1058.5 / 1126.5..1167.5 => -3.3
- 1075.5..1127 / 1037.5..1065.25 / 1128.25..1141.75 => 7.6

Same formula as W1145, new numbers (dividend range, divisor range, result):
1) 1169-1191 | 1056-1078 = 0.87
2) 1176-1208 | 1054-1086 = 0.89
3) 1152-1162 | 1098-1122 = 1.48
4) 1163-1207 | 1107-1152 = 1.16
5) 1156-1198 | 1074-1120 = 1.14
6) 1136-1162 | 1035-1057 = 1.13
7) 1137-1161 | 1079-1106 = 1.06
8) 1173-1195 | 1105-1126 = 1.48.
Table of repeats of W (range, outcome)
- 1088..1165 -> 139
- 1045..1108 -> 153.8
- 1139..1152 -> 268.8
